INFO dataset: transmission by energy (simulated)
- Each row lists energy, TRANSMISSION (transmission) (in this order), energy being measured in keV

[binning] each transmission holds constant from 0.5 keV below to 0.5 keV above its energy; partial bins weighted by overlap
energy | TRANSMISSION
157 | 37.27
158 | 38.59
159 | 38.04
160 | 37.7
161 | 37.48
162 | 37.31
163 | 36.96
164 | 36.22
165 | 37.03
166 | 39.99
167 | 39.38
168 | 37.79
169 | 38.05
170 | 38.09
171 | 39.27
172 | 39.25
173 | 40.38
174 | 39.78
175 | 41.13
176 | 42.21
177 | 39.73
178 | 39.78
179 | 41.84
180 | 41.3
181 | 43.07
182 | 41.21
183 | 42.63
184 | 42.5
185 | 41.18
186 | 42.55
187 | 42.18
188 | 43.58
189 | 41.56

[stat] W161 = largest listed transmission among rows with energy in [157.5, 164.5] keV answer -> 38.59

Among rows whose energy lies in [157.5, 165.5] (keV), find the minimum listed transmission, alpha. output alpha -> 36.22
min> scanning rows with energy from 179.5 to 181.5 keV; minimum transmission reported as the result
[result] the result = 41.3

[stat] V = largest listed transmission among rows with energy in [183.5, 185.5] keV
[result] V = 42.5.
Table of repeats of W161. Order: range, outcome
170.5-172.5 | 39.27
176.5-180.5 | 41.84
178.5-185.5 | 43.07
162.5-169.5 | 39.99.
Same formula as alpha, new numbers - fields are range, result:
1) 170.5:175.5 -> 39.25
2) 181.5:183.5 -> 41.21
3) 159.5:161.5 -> 37.48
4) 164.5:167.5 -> 37.03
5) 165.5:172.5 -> 37.79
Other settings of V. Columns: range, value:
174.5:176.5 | 42.21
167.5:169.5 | 38.05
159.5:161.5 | 37.7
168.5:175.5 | 41.13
